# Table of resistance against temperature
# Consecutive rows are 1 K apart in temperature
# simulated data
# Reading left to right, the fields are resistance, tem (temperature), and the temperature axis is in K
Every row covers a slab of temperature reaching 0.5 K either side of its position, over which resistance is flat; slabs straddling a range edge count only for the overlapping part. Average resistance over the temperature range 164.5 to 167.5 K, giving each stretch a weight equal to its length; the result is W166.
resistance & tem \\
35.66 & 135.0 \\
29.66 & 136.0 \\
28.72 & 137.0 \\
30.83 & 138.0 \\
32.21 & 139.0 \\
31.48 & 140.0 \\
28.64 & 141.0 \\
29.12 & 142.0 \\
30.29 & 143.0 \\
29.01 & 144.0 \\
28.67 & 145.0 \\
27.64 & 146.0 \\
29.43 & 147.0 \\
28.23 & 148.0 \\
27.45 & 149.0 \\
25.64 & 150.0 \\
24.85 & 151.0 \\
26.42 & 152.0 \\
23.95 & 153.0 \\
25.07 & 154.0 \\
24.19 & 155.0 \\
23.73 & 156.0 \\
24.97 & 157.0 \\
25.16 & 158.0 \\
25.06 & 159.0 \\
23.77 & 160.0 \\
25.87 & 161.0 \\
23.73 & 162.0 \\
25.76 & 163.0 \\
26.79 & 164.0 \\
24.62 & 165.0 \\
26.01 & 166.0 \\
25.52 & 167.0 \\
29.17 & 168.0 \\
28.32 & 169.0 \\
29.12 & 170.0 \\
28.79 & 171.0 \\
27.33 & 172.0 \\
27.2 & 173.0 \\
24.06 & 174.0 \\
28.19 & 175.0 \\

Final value 25.4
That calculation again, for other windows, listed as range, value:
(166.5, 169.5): 27.7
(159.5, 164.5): 25.2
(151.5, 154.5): 25.1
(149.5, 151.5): 25.2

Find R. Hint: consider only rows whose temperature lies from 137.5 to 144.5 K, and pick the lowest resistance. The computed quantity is 28.64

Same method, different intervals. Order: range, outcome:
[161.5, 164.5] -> 23.73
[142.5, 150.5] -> 25.64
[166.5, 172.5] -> 25.52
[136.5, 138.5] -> 28.72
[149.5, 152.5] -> 24.85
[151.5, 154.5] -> 23.95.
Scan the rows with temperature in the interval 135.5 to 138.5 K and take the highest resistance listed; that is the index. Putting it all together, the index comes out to 30.83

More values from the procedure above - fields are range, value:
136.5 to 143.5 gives 32.21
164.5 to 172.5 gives 29.17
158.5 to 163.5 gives 25.87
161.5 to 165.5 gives 26.79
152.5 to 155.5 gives 25.07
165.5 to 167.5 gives 26.01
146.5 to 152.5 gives 29.43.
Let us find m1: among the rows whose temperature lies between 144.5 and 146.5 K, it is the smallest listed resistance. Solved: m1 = 27.64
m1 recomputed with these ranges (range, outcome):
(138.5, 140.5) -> 31.48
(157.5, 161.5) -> 23.77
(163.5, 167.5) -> 24.62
